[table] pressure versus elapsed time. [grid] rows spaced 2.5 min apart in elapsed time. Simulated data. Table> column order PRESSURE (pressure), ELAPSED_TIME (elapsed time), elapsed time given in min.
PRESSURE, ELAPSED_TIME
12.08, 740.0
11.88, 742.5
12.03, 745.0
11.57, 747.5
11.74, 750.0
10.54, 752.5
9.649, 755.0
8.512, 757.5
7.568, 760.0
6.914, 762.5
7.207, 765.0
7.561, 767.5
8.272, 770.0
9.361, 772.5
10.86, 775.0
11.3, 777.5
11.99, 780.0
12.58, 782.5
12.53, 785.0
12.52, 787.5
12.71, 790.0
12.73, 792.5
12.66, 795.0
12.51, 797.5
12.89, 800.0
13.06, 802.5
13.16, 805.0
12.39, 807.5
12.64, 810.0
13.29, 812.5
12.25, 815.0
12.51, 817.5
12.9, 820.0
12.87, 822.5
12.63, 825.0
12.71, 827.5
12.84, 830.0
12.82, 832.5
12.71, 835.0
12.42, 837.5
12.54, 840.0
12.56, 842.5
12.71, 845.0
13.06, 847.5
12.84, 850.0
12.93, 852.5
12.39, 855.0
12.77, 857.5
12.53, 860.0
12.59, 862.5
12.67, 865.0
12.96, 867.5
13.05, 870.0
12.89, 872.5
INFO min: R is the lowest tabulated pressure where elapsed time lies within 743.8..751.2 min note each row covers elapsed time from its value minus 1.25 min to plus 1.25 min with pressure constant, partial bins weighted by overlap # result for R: 11.57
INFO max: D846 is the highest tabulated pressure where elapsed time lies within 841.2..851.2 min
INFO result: 13.06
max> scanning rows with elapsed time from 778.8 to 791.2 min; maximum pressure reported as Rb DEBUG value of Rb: 12.71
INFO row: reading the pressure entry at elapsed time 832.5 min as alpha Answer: 12.82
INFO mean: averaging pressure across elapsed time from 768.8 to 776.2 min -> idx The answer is 9.5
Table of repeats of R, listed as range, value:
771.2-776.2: 9.361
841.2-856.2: 12.39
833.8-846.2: 12.42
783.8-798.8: 12.51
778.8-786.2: 11.99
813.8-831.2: 12.25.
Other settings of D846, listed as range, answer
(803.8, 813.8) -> 13.29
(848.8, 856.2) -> 12.93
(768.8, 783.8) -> 12.58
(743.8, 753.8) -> 12.03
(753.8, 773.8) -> 9.649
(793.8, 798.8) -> 12.66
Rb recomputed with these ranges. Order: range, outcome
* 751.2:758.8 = 10.54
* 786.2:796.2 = 12.73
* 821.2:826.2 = 12.87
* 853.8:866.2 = 12.77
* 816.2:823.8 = 12.9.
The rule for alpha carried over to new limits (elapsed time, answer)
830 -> 12.84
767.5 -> 7.561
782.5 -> 12.58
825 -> 12.63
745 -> 12.03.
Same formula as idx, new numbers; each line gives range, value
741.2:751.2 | 11.8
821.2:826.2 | 12.8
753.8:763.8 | 8.15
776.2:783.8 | 12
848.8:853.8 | 12.9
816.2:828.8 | 12.7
